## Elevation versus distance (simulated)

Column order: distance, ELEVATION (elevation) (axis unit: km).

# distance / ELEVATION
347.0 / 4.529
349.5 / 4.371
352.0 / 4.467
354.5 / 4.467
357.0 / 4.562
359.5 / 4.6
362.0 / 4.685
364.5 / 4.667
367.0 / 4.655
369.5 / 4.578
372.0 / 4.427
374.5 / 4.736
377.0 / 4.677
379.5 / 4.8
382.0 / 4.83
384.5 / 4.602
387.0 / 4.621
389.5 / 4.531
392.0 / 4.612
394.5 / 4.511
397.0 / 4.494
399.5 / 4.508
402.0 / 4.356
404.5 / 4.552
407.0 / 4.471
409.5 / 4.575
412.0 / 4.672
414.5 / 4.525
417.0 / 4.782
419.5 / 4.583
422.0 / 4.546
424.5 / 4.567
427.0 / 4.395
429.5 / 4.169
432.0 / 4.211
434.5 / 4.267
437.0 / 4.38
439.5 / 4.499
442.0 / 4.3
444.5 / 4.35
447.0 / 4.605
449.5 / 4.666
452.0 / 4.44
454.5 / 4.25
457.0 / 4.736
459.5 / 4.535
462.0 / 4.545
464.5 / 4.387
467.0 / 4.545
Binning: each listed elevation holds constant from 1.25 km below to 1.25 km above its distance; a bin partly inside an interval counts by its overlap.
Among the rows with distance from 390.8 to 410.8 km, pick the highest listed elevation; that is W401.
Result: 4.612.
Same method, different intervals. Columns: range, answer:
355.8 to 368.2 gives 4.685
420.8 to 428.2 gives 4.567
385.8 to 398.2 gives 4.621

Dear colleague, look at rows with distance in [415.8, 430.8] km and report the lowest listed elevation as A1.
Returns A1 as 4.169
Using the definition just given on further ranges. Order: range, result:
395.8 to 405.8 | 4.356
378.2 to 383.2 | 4.8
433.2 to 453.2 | 4.267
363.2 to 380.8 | 4.427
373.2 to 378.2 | 4.677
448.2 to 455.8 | 4.25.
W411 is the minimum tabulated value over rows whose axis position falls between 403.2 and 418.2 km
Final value 4.471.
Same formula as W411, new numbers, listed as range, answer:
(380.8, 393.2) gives 4.531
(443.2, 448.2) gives 4.35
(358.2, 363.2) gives 4.6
